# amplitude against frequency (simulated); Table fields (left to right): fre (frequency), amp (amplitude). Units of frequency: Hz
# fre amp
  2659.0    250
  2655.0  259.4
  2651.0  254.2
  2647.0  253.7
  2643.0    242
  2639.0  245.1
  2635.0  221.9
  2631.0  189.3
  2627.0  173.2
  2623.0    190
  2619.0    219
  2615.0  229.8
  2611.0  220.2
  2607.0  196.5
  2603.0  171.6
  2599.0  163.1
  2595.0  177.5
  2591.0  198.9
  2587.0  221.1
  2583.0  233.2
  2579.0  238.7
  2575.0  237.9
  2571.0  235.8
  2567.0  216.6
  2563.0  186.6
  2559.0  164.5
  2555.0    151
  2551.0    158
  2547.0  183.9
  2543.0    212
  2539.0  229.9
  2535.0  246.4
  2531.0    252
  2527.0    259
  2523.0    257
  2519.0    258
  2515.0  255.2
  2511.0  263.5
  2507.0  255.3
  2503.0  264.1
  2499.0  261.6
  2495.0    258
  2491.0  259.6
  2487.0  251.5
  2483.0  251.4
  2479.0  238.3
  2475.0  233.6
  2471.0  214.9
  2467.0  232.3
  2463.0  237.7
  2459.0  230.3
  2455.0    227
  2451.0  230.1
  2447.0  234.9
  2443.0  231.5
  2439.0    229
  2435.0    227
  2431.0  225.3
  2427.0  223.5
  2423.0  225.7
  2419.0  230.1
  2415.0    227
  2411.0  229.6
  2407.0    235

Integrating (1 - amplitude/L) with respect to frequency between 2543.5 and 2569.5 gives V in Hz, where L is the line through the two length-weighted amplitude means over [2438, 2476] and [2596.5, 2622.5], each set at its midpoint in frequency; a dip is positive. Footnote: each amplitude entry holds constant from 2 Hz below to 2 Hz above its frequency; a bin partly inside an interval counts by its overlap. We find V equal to 3.7 Hz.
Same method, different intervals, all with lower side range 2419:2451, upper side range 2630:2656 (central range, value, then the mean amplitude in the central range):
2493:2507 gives -1.7 Hz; 260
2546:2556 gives 3.0 Hz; 164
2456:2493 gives -1.3 Hz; 239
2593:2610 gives 4.1 Hz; 180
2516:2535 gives -1.8 Hz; 255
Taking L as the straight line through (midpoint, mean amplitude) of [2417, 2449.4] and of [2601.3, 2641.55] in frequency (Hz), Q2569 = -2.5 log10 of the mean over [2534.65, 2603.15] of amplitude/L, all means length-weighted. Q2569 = 0.06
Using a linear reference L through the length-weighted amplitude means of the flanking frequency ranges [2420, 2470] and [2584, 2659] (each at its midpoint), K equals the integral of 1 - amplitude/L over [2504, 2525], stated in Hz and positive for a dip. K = -3.3 Hz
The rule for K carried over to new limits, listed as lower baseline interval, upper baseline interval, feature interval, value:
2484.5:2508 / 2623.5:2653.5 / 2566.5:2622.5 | 5.8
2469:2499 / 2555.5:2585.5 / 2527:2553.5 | 1.0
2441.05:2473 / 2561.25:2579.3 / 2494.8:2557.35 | -2.5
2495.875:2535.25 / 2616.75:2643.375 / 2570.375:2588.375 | -0.2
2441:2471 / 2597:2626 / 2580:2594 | -0.9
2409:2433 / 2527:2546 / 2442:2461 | -0.1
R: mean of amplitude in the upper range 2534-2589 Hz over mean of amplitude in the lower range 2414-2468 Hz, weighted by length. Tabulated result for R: 0.9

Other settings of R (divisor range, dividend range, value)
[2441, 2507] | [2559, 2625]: 0.86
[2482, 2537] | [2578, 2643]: 0.80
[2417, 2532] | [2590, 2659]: 0.88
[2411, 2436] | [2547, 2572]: 0.81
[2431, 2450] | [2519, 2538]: 1.10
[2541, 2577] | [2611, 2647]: 1.12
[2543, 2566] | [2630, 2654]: 1.36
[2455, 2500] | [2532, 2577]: 0.84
